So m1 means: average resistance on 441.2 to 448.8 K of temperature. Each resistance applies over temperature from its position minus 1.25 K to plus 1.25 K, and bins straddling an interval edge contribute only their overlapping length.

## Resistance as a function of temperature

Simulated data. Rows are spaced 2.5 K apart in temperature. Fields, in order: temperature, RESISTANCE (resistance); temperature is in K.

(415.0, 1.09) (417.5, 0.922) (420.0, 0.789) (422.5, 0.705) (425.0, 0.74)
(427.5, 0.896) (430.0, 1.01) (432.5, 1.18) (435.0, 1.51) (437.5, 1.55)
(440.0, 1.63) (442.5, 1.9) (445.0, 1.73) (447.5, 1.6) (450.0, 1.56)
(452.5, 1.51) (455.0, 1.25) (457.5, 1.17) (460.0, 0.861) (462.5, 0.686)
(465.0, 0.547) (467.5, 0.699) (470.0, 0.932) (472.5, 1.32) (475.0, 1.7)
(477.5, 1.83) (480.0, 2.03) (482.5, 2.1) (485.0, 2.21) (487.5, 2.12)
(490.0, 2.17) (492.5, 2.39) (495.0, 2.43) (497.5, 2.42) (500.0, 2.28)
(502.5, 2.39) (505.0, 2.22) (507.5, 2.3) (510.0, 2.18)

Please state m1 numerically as 1.74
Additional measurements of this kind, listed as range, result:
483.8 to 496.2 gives 2.26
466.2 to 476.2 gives 1.16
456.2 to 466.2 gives 0.82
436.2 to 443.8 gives 1.69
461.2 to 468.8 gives 0.647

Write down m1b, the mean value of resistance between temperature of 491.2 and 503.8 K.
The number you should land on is 2.38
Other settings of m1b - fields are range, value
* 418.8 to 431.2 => 0.827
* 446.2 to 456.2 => 1.48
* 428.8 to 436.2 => 1.23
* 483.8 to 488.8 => 2.16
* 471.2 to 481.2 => 1.71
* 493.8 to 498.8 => 2.42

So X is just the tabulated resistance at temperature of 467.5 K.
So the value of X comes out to 0.699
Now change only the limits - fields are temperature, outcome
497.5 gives 2.42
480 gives 2.03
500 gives 2.28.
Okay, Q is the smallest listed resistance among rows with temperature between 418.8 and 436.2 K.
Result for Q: 0.705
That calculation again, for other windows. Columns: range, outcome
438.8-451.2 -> 1.56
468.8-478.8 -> 0.932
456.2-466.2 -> 0.547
